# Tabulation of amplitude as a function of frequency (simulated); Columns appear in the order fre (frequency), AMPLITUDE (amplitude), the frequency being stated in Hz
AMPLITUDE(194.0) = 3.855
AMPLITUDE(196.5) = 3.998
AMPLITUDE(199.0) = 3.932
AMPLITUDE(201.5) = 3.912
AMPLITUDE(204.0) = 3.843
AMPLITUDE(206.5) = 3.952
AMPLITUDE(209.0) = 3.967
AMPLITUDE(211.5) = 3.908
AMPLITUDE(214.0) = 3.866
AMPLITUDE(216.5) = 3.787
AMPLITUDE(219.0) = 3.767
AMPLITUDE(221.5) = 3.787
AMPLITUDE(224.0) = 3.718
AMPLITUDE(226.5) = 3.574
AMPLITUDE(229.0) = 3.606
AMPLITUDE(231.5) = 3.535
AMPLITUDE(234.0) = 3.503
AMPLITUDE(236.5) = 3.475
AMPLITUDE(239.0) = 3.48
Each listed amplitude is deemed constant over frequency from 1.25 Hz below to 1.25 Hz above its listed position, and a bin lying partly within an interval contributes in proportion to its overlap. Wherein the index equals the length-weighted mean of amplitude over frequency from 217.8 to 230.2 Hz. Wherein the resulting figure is 3.69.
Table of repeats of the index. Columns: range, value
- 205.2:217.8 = 3.9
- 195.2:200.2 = 3.96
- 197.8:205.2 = 3.9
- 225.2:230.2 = 3.59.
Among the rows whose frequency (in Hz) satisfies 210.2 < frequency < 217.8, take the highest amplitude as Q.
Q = 3.908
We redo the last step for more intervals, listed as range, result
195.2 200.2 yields 3.998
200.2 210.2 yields 3.967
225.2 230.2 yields 3.606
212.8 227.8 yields 3.866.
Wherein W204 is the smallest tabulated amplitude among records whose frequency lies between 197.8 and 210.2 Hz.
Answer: 3.843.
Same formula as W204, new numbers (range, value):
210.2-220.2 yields 3.767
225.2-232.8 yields 3.535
